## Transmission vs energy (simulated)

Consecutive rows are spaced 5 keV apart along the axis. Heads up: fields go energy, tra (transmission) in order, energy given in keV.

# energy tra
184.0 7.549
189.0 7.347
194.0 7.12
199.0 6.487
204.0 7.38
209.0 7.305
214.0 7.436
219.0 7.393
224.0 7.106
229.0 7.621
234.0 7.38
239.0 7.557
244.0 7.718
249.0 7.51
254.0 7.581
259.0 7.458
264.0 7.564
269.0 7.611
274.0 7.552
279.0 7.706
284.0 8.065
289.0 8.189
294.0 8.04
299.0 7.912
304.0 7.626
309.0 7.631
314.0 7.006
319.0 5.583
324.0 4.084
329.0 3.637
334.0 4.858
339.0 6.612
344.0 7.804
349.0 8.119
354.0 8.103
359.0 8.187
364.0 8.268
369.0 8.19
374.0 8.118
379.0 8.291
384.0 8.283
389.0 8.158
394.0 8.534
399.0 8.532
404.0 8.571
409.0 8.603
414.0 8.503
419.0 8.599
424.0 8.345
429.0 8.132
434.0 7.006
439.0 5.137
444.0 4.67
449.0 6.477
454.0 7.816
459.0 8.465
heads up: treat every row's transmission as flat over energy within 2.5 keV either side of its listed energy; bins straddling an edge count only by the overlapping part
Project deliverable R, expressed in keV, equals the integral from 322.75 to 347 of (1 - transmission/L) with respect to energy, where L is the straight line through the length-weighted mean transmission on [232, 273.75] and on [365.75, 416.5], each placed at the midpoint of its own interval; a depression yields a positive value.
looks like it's 7.6 keV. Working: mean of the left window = 7.55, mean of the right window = 8.38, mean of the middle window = 5.52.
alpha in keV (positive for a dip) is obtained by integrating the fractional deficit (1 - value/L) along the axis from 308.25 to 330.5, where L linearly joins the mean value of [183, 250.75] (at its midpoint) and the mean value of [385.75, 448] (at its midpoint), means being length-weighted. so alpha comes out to 5.95 keV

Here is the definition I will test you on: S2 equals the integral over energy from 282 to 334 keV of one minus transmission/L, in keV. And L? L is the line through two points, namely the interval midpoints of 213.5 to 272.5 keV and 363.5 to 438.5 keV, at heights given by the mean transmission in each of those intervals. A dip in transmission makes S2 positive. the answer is 7.3 keV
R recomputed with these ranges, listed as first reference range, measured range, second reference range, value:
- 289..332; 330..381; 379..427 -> -0.3 keV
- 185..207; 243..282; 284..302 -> 0.8 keV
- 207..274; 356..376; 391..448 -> -1.5 keV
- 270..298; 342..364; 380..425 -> 0.4 keV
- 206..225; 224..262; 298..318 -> -0.9 keV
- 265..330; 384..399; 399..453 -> -2.1 keV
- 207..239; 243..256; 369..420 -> -0.1 keV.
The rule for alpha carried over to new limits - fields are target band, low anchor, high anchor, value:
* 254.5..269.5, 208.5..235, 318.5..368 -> -0.9 keV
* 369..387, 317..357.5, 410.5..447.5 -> -4.3 keV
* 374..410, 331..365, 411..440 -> -3.9 keV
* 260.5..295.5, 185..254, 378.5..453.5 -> -1.6 keV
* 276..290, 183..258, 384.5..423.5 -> -0.4 keV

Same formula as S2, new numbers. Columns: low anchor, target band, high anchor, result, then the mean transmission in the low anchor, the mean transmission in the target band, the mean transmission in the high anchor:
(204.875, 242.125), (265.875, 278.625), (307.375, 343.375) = -2.0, 7.4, 7.6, 5.69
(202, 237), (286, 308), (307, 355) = -4.4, 7.38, 7.92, 6.28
